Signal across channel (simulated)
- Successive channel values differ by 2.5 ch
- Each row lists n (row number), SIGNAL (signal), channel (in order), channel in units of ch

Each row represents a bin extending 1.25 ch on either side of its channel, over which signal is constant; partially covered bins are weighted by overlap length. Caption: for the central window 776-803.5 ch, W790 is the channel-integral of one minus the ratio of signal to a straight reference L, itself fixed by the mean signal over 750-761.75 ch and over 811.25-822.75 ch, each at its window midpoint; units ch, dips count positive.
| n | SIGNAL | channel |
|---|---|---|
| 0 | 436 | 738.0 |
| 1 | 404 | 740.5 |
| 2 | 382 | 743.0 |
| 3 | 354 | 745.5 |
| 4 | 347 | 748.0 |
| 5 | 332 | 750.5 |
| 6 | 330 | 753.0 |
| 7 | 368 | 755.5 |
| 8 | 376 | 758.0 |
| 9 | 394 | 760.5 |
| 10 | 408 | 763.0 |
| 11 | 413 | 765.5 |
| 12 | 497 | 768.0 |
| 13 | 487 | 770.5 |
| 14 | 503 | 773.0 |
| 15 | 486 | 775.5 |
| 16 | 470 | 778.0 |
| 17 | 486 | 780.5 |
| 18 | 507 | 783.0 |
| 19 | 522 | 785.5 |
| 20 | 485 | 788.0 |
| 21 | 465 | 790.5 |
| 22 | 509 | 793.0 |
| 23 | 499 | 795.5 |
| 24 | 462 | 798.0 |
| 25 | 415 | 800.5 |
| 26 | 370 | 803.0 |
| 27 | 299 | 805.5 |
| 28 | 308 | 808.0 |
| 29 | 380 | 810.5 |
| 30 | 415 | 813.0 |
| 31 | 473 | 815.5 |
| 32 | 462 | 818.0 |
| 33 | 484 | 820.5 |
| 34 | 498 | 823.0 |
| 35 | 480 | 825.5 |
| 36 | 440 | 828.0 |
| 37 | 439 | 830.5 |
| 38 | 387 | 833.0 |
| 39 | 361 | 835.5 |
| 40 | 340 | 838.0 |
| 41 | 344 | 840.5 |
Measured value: -4.0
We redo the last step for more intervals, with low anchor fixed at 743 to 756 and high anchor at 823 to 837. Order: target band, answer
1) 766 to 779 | -4.0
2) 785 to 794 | -2.4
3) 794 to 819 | -0.3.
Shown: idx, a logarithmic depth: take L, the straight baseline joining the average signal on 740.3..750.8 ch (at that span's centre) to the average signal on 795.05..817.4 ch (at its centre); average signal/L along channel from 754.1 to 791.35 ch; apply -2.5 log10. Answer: -0.20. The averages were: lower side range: 363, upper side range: 401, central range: 457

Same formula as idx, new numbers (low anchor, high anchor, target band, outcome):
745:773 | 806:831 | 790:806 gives -0.04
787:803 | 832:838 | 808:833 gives -0.11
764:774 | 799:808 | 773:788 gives -0.14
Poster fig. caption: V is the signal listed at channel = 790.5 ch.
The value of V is 465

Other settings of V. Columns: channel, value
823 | 498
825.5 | 480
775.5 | 486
